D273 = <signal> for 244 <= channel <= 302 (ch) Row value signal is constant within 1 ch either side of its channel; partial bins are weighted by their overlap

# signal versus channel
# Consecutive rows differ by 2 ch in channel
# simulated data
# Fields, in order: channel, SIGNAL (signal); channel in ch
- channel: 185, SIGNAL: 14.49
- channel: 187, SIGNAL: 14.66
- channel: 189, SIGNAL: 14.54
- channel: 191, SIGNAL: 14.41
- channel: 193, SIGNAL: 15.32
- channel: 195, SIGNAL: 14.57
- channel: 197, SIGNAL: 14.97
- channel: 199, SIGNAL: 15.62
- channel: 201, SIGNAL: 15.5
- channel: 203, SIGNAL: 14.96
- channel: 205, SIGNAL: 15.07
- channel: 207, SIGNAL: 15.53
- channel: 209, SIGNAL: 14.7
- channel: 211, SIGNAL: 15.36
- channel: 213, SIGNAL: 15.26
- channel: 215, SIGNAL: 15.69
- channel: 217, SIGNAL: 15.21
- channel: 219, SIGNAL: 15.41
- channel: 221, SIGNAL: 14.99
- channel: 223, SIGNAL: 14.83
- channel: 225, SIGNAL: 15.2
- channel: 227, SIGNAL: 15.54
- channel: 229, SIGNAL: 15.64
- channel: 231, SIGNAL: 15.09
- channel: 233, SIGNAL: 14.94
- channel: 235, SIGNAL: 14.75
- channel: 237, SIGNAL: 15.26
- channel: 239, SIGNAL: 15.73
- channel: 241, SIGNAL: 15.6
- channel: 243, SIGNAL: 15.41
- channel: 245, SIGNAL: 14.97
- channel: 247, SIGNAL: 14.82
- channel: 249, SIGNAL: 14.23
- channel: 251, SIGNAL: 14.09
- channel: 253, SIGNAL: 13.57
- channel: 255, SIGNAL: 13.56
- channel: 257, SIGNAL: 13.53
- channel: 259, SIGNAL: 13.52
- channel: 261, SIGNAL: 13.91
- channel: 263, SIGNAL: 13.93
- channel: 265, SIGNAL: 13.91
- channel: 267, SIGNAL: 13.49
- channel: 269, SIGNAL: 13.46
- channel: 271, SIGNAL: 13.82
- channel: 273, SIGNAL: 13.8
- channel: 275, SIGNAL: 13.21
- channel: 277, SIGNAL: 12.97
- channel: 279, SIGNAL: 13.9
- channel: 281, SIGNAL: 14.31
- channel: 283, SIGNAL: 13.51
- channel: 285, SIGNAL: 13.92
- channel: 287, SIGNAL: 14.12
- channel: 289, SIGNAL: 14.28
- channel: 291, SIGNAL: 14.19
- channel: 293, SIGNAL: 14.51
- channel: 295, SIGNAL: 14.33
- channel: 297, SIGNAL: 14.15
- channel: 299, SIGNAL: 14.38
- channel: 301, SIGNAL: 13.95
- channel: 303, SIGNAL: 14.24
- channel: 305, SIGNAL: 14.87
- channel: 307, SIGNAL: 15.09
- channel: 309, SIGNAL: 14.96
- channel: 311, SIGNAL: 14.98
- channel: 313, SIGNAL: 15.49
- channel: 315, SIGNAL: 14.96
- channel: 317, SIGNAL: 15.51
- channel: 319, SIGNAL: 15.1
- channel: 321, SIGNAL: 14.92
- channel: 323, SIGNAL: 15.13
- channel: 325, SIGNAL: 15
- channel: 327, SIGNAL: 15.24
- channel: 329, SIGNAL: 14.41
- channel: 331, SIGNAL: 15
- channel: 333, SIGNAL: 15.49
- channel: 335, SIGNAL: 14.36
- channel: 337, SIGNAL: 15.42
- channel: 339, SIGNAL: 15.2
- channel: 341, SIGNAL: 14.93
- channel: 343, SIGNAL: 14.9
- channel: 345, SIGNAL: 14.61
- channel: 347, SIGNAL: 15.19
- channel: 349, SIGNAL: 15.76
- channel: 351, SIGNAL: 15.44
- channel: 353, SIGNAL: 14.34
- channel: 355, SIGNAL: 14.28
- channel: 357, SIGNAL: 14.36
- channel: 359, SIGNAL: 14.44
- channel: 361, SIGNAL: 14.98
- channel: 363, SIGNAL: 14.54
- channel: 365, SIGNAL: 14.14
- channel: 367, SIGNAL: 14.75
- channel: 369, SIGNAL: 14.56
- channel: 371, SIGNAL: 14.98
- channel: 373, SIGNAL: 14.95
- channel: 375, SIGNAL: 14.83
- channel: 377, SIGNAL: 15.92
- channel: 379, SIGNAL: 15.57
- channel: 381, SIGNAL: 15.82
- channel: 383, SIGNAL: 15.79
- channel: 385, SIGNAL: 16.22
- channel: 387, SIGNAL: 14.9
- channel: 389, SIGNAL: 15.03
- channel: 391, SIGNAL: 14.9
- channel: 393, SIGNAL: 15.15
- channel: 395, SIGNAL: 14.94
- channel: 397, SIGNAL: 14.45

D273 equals 13.9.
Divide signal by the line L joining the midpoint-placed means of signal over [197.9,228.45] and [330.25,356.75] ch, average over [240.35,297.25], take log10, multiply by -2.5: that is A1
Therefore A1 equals 0.08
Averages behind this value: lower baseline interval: 15.3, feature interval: 14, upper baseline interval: 15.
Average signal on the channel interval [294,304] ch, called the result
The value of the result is 14.2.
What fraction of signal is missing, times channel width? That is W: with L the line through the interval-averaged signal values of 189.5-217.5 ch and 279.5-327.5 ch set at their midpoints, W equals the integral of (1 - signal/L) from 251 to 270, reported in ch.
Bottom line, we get 1.49 ch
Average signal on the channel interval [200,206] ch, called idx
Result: 15.2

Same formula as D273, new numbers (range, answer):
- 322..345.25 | 15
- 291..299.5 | 14.3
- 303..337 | 15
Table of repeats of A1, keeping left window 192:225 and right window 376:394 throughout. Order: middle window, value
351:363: 0.06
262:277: 0.13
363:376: 0.05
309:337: 0.02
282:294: 0.09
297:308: 0.06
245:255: 0.08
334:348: 0.03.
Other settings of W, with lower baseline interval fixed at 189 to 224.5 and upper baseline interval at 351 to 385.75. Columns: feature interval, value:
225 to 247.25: -0.2 ch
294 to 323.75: 0.5 ch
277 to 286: 0.7 ch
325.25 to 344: 0.0 ch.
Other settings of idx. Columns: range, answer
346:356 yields 15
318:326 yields 15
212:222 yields 15.3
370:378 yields 15.2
